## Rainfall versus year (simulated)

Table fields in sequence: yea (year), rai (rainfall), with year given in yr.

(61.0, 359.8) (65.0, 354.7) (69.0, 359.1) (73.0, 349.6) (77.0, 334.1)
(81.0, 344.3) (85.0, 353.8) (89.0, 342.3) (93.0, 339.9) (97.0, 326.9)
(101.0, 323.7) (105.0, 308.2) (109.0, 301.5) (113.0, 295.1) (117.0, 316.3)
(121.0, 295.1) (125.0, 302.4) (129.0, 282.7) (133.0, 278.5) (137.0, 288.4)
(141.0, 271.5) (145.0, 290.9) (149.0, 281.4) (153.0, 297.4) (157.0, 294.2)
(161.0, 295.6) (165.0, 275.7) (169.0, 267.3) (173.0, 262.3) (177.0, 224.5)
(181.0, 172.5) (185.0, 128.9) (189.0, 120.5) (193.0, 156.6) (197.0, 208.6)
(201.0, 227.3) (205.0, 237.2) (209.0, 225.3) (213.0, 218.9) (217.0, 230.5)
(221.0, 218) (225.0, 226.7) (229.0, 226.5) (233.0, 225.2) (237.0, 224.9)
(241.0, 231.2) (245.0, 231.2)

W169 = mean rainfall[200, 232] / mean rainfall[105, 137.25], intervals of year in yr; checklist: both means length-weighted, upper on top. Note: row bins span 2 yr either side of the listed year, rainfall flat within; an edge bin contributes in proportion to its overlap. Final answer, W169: 0.8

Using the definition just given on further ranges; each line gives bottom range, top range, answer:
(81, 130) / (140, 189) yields 0.79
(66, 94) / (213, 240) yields 0.65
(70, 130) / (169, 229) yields 0.64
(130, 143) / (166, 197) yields 0.69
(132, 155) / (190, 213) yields 0.73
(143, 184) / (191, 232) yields 0.83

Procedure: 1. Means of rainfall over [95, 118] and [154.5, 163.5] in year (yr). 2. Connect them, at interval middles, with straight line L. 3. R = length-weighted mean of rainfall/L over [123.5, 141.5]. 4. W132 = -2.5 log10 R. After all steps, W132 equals 0.07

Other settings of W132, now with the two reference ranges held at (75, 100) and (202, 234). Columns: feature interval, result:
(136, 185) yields 0.059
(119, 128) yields 0.040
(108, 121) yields 0.045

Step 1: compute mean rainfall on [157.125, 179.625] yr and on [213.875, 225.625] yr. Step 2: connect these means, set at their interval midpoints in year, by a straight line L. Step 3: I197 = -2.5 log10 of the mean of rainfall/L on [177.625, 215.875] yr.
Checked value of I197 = 0.25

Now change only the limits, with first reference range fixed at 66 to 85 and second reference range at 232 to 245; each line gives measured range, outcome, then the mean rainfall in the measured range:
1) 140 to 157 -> 0.03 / 287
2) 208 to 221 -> 0.10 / 224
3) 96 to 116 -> 0.05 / 311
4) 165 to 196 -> 0.35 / 196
